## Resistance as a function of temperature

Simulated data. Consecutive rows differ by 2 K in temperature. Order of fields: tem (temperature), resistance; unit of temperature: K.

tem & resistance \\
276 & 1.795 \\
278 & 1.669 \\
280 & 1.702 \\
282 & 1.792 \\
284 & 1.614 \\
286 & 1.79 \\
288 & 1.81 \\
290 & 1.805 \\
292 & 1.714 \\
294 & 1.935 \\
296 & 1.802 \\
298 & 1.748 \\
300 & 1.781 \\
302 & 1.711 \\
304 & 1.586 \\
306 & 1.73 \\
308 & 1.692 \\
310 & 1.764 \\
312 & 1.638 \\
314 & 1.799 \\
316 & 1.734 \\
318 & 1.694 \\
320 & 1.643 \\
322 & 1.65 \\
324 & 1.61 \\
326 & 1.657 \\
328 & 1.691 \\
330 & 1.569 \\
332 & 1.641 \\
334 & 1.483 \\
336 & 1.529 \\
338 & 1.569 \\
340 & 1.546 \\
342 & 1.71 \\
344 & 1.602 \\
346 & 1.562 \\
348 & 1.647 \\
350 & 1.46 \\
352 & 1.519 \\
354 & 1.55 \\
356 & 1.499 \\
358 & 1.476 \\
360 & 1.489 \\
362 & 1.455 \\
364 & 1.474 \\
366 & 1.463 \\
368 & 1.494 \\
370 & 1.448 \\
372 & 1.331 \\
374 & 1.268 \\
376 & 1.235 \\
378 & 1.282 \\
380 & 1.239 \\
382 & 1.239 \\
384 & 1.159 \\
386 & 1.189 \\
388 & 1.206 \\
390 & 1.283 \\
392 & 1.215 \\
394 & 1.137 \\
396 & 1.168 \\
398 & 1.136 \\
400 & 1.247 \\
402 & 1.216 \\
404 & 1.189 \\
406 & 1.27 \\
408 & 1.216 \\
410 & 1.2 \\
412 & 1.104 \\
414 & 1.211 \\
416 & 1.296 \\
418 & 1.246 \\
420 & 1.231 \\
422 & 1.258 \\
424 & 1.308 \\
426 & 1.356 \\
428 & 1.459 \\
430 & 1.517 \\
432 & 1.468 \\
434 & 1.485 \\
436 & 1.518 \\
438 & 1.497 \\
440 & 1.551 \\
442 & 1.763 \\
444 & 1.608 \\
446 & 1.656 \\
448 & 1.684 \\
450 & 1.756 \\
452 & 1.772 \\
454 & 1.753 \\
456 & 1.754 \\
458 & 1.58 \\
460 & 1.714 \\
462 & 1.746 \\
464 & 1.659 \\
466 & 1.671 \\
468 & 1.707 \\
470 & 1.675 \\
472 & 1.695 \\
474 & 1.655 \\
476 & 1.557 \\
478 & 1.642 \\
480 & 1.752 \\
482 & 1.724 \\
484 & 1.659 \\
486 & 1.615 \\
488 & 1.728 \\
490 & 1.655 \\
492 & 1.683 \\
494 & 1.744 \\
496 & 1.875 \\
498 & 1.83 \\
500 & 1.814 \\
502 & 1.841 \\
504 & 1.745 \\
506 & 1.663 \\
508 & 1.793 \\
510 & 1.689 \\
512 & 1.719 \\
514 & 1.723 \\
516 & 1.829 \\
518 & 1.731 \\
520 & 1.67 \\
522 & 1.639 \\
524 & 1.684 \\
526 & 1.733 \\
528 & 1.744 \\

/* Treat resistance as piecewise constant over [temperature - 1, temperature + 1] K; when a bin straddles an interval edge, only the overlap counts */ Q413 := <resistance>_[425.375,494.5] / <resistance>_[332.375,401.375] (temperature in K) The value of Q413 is 1.18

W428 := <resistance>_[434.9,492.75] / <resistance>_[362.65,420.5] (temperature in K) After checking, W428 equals 1.33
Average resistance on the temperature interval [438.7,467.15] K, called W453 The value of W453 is 1.69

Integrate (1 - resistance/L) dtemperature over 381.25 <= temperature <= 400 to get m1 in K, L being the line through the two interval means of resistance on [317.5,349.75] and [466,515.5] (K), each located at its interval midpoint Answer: 5.1 K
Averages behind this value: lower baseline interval 1.61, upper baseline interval 1.72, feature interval 1.19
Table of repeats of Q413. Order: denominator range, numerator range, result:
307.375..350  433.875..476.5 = 1.02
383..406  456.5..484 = 1.40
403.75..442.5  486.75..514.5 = 1.29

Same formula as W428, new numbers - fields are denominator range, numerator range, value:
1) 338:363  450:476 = 1.10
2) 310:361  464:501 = 1.06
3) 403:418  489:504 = 1.46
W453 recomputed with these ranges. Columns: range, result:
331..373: 1.52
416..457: 1.53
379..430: 1.24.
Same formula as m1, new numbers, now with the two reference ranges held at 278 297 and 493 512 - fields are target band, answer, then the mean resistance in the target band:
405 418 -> 4.1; 1.22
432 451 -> 1.8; 1.61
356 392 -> 8.8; 1.34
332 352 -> 2.3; 1.57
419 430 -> 2.7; 1.34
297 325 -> 1.1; 1.7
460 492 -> 1.7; 1.68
